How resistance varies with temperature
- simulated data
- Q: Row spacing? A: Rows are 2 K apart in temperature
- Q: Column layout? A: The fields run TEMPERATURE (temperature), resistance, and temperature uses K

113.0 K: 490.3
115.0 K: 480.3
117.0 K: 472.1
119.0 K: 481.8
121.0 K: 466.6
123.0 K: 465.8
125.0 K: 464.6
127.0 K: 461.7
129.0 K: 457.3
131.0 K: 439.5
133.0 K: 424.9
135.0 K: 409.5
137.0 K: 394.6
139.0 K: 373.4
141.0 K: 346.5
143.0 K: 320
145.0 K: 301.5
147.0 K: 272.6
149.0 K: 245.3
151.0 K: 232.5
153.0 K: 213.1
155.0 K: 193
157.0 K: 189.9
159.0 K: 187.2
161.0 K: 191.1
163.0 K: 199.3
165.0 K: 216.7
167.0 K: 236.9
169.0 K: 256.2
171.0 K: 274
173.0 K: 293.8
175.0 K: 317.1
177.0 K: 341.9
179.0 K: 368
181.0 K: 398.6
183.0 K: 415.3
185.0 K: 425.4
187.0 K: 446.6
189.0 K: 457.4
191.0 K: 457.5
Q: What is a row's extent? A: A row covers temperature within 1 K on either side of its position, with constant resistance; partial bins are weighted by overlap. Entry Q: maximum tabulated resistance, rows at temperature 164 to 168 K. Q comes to 236.9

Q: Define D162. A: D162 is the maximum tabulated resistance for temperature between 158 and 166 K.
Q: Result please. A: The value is 216.7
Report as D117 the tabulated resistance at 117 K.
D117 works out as 472.1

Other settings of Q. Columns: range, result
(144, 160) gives 301.5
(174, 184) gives 415.3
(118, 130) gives 481.8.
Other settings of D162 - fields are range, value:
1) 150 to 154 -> 232.5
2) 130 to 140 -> 439.5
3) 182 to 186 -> 425.4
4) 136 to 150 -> 394.6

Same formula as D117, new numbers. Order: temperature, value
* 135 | 409.5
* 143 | 320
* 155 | 193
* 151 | 232.5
